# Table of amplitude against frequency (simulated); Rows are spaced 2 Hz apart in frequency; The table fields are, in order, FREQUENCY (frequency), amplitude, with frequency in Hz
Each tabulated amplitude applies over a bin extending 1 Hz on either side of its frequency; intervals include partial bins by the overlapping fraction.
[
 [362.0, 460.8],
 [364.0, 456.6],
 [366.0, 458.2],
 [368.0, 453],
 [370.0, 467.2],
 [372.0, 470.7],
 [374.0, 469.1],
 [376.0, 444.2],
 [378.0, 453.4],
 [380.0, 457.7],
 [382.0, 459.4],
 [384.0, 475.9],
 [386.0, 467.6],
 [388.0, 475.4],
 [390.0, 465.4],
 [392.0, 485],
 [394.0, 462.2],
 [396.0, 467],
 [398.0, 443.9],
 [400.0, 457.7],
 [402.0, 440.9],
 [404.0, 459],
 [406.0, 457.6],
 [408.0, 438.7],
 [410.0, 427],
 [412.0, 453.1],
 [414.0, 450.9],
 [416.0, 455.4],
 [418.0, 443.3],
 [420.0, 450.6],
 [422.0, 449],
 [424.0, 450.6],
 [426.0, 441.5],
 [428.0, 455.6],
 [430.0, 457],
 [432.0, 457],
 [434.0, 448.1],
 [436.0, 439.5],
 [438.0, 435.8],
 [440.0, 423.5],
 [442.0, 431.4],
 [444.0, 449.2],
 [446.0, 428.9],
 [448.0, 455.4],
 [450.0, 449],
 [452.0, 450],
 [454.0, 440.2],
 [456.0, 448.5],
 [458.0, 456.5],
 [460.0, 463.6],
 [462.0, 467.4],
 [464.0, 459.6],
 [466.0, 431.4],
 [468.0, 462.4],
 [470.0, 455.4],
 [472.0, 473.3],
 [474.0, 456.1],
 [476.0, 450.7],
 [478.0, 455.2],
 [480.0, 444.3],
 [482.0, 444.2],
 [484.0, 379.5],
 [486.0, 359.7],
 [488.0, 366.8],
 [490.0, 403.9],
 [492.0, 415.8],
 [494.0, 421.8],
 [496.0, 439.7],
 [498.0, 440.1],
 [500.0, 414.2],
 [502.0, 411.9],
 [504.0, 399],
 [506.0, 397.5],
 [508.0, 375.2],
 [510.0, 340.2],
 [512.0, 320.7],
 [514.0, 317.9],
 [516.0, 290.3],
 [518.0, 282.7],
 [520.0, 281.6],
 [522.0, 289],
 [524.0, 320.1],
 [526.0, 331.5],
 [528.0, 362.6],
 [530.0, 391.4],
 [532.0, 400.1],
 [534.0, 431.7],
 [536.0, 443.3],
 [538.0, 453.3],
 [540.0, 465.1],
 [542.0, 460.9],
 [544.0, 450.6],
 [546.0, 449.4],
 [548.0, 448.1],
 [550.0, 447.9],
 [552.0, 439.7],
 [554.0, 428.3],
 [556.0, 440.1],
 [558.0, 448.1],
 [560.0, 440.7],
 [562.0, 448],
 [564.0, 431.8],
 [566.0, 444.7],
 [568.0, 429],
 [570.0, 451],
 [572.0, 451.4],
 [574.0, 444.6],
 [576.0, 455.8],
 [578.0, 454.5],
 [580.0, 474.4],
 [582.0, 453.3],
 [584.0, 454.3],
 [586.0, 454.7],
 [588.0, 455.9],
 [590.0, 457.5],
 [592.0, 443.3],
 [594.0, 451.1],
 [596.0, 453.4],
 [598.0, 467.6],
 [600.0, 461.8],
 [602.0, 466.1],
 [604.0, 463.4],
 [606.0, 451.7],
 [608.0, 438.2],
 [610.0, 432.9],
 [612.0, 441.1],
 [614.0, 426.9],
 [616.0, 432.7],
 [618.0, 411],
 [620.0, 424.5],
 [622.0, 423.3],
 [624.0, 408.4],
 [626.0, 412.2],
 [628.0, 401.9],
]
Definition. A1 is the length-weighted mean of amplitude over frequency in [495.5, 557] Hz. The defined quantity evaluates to 392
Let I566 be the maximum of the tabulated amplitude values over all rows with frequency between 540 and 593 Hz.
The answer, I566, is 474.4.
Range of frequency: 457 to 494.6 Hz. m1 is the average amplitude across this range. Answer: 435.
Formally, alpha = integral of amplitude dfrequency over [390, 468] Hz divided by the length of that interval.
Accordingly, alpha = 450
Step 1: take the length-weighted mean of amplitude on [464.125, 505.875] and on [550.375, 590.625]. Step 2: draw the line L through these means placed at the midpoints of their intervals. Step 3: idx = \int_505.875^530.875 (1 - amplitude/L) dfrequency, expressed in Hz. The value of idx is 6.1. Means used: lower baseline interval 426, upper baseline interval 448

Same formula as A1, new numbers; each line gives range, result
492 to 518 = 378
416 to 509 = 436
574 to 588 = 457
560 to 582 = 448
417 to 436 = 450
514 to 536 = 342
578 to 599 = 456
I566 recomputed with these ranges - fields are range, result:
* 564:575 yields 451.4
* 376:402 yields 485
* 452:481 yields 473.3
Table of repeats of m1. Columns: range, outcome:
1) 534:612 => 450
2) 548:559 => 441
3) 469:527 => 385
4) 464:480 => 455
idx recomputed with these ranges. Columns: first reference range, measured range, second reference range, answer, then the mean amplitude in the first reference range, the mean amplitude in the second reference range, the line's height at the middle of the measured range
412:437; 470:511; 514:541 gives -2.2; 450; 363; 394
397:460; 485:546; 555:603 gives 8.9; 447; 451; 449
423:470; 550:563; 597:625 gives 0.0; 448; 439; 442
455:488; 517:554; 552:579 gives 3.8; 442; 444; 443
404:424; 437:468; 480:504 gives -1.3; 448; 410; 429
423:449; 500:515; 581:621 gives 2.6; 444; 447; 445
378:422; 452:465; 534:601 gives 0.0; 457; 450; 454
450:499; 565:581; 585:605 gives 0.1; 437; 457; 454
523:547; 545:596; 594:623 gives -2.4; 413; 443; 428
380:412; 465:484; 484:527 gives -2.8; 459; 363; 390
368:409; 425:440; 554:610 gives 0.4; 461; 451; 458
